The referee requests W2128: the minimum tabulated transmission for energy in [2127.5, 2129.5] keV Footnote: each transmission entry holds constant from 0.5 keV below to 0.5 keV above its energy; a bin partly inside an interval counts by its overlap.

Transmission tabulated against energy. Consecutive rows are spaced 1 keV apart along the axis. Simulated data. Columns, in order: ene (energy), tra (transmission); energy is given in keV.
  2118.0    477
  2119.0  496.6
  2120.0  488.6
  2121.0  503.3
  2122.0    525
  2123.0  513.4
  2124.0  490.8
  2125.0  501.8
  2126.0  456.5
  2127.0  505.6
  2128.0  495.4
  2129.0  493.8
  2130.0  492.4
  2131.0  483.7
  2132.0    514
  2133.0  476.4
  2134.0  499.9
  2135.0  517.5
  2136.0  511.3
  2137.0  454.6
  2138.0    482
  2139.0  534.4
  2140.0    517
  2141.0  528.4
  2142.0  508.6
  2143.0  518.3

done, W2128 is 493.8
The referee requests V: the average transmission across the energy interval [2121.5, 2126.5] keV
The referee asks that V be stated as 498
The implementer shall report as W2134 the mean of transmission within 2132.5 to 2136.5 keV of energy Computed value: 501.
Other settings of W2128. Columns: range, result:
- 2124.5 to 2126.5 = 456.5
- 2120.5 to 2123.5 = 503.3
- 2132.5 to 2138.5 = 454.6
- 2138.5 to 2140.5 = 517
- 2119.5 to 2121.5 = 488.6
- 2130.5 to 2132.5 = 483.7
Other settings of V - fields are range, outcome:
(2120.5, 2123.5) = 514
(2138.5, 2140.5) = 526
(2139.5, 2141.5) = 523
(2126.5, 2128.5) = 500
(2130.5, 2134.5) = 494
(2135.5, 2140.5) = 500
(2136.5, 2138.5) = 468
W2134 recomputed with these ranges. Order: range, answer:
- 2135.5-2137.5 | 483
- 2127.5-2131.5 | 491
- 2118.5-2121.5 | 496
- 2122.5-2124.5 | 502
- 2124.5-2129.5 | 491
